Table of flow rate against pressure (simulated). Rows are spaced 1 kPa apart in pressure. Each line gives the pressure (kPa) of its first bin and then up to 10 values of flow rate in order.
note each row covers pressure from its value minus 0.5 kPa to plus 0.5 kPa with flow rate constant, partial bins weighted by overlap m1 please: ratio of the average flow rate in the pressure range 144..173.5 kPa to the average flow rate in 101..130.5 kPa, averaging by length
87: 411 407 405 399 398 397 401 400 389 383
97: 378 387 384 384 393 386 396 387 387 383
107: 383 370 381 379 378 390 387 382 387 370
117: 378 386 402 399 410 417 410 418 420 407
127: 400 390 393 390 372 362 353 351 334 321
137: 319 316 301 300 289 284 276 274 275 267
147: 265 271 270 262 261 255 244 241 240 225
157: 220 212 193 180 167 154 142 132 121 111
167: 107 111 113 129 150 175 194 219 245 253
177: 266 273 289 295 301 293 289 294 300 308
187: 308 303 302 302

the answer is 0.50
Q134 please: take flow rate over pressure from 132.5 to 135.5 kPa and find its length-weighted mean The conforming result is 346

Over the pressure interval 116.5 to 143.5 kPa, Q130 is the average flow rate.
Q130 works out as 363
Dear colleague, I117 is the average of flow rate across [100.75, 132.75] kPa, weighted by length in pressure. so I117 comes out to 390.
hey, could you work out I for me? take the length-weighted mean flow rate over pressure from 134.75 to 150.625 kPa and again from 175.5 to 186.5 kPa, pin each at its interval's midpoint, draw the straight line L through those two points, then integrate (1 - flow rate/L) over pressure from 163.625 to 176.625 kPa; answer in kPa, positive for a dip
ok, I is 5.8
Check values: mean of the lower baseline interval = 288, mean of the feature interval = 160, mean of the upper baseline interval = 287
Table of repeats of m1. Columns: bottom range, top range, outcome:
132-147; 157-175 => 0.52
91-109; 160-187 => 0.54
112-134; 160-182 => 0.49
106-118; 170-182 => 0.63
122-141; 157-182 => 0.53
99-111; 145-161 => 0.62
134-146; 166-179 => 0.62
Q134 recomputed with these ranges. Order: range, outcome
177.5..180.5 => 286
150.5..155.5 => 248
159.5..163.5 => 161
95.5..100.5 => 383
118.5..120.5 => 400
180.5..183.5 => 294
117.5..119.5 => 394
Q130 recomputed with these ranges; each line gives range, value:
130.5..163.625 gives 266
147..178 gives 198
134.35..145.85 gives 299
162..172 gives 128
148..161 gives 232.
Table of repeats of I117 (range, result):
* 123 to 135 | 386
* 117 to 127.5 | 406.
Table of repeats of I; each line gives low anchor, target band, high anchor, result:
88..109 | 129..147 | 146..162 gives -2.50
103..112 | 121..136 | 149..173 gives -4.01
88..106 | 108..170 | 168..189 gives 5.24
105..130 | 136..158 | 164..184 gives 2.02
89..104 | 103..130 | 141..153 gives -4.01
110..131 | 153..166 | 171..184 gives 5.01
